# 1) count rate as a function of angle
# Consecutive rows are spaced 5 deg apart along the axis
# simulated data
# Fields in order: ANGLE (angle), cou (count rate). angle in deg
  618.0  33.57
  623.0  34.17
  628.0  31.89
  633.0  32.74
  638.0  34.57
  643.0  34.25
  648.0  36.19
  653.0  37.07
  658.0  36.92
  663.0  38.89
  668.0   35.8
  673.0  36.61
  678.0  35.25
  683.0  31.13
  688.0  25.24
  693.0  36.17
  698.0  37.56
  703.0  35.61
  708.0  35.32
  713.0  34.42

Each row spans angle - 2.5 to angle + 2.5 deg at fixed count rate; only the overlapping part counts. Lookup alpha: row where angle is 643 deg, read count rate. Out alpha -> 34.25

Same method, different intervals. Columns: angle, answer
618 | 33.57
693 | 36.17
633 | 32.74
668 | 35.8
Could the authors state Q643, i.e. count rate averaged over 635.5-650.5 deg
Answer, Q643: 35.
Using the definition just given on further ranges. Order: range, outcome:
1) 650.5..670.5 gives 37.2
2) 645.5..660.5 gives 36.7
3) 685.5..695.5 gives 30.7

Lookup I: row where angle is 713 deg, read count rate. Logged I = 34.42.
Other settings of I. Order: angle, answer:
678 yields 35.25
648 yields 36.19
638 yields 34.57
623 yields 34.17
